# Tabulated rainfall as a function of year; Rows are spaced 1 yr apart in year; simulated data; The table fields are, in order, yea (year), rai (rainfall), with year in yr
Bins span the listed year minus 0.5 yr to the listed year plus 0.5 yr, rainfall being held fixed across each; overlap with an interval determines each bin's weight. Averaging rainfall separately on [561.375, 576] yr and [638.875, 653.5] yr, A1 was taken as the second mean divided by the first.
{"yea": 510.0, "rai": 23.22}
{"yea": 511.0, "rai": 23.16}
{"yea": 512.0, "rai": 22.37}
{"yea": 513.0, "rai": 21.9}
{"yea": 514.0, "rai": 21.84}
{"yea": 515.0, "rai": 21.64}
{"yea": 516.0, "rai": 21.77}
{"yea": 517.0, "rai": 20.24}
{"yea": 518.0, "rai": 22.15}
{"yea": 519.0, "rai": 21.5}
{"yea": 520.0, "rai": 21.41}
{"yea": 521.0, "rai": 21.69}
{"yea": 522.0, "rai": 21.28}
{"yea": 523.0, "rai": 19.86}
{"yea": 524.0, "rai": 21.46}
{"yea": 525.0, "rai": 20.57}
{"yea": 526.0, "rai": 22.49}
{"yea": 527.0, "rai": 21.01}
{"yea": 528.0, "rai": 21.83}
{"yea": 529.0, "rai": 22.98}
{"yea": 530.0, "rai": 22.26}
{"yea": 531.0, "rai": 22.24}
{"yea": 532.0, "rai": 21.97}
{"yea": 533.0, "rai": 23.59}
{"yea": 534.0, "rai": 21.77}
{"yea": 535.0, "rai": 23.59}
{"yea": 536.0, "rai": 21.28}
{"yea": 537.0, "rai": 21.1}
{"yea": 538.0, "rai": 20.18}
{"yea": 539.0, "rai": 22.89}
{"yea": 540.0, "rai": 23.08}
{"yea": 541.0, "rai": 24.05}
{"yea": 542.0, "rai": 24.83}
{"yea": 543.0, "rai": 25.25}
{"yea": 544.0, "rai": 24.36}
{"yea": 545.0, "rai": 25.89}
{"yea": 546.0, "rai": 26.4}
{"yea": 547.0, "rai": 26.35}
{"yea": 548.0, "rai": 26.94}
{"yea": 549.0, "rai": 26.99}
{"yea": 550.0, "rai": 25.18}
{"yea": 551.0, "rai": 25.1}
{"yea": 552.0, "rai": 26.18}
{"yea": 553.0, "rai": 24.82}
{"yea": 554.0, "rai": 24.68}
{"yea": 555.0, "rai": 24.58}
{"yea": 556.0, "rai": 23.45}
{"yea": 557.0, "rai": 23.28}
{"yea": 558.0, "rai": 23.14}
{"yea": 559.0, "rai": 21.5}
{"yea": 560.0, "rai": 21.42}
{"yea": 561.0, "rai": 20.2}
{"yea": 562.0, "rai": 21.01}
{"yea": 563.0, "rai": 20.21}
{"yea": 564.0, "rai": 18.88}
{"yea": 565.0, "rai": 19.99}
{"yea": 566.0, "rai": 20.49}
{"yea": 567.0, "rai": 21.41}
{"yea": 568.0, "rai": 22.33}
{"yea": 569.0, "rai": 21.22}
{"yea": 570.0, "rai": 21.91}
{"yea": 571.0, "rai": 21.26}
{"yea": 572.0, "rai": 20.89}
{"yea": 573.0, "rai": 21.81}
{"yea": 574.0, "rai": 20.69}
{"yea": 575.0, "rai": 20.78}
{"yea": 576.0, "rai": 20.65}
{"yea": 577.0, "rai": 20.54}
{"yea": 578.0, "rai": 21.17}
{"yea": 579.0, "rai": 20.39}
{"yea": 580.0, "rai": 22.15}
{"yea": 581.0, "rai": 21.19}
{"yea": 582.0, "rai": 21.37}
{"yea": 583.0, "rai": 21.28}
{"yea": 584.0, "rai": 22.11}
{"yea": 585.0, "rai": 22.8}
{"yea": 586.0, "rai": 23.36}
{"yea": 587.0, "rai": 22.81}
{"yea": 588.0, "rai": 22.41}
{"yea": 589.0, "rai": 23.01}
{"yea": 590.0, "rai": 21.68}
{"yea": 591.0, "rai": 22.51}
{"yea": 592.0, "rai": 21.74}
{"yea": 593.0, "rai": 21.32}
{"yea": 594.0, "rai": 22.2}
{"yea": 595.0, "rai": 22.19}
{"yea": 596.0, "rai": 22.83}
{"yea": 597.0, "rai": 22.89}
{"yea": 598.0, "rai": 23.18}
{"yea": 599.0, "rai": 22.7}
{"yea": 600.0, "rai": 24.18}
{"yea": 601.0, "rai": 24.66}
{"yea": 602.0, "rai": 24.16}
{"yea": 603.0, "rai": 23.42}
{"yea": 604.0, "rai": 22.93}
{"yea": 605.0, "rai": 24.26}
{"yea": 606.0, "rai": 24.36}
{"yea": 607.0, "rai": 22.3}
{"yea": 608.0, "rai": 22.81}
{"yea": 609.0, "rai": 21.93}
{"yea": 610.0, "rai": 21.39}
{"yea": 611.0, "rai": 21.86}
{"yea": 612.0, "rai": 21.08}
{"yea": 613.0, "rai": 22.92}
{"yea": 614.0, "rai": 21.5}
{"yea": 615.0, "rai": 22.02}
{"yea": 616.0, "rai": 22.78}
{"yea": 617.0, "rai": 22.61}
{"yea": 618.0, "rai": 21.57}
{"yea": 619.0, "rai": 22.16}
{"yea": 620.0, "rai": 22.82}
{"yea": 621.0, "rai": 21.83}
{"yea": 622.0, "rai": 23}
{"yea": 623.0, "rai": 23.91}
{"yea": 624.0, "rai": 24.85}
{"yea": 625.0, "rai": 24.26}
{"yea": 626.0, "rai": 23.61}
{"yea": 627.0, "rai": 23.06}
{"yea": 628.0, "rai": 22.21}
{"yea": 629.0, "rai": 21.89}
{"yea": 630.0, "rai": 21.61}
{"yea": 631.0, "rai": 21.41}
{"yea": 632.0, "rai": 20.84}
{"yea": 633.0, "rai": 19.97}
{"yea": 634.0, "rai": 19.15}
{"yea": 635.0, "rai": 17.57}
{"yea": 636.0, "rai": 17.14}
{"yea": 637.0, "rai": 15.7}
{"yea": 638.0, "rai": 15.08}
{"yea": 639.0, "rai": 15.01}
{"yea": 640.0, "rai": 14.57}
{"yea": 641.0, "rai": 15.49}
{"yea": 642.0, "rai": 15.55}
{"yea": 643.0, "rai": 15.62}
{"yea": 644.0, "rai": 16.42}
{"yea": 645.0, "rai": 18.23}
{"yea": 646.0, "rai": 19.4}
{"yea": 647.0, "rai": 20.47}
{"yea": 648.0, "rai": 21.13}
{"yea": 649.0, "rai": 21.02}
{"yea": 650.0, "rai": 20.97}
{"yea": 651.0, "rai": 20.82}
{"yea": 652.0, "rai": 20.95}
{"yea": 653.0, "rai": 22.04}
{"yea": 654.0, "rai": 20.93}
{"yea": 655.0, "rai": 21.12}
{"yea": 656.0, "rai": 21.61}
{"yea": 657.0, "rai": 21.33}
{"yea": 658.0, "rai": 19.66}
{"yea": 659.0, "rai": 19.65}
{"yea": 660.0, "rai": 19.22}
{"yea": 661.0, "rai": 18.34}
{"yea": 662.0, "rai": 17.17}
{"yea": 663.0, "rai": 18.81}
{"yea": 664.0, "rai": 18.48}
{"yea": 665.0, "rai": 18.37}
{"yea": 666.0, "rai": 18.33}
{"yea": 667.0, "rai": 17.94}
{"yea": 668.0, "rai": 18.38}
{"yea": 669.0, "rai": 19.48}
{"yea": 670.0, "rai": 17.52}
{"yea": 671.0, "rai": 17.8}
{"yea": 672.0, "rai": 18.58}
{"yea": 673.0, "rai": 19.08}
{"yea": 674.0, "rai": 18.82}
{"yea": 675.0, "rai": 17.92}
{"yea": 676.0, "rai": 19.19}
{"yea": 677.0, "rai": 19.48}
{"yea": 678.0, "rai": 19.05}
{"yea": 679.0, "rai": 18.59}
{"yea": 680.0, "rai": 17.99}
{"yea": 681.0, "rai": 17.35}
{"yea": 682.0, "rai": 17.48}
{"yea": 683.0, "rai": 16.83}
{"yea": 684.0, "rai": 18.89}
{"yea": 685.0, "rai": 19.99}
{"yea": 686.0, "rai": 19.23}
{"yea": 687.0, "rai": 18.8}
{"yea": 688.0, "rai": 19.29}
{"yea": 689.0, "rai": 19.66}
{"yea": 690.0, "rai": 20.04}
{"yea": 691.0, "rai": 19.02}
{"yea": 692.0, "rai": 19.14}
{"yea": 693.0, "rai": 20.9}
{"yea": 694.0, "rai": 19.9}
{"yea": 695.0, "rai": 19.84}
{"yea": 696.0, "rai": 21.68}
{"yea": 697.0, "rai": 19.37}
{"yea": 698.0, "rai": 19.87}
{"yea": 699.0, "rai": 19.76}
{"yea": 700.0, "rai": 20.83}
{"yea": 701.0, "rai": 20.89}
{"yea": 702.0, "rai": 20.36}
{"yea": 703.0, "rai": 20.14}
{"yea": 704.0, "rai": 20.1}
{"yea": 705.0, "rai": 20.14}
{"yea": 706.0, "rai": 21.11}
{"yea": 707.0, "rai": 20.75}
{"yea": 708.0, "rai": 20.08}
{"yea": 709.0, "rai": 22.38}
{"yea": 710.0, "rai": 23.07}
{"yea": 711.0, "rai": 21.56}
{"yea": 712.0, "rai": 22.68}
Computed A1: 0.9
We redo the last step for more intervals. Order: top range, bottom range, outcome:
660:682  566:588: 0.86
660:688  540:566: 0.78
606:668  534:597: 0.90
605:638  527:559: 0.91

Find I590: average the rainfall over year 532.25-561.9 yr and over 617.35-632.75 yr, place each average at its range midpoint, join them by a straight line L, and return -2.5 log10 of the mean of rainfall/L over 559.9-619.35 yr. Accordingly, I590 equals 0.06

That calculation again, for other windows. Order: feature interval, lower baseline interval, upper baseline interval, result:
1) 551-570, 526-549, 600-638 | 0.04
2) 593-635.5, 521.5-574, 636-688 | -0.11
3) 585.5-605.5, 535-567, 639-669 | -0.07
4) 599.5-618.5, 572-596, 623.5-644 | -0.12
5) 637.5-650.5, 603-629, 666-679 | 0.17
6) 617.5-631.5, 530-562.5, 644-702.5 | -0.08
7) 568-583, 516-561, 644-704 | 0.04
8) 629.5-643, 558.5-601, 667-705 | 0.16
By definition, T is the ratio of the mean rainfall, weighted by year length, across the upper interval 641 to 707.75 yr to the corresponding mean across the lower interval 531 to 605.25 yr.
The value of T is 0.9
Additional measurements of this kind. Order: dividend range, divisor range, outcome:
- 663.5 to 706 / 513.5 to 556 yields 0.83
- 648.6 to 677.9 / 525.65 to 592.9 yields 0.86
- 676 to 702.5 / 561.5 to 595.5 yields 0.90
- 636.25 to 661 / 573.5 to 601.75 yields 0.85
